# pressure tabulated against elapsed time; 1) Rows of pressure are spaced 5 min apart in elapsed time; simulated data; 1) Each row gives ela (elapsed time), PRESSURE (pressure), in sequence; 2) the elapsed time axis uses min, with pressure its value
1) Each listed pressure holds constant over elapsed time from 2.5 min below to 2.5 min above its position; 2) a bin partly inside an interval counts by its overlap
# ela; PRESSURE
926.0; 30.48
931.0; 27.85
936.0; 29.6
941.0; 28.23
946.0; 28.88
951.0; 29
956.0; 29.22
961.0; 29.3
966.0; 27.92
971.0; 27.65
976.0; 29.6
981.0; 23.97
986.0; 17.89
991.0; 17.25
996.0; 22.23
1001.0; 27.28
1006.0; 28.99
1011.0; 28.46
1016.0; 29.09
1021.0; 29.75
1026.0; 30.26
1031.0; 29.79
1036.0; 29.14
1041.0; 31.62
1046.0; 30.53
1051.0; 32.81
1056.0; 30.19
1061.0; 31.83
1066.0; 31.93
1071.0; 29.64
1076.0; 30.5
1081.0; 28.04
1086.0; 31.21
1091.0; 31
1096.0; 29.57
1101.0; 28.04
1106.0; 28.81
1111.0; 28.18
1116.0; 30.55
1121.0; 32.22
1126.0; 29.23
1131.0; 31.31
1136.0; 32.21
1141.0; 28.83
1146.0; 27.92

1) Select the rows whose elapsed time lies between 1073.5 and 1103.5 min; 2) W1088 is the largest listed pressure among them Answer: 31.21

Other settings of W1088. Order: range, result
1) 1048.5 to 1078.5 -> 32.81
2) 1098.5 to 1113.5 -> 28.81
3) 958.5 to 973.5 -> 29.3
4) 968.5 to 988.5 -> 29.6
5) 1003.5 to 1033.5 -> 30.26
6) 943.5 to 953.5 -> 29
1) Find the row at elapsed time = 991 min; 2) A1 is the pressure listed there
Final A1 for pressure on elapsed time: 17.25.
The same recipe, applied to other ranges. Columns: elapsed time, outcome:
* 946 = 28.88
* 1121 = 32.22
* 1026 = 30.26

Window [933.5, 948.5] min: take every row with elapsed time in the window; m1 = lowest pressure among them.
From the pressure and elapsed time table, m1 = 28.23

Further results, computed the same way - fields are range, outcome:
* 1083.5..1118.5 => 28.04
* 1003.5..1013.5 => 28.46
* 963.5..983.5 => 23.97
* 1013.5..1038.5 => 29.09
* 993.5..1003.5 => 22.23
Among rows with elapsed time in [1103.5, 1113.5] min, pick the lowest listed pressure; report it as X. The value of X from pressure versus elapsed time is 28.18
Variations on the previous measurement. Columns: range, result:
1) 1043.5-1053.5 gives 30.53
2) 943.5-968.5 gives 27.92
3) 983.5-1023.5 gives 17.25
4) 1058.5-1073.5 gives 29.64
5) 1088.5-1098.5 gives 29.57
